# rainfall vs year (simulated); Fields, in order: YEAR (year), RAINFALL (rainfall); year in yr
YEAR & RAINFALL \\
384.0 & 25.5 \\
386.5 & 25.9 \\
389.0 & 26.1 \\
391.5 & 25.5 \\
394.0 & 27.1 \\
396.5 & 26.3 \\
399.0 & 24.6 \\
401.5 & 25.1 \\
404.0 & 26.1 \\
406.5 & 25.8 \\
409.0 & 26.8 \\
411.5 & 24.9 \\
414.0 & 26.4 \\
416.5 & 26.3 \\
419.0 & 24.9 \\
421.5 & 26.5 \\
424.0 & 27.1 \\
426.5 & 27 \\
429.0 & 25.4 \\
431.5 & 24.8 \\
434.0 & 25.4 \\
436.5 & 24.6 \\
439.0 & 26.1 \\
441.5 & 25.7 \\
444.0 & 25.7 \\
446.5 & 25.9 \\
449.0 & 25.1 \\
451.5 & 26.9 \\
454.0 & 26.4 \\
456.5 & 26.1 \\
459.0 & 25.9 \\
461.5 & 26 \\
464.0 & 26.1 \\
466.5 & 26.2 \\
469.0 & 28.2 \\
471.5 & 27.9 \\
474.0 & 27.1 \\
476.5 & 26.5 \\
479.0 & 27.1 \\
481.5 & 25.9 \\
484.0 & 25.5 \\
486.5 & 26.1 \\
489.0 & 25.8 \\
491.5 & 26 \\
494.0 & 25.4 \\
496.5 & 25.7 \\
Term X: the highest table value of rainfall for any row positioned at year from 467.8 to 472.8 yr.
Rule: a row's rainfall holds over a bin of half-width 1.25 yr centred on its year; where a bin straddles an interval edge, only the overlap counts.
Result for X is 28.2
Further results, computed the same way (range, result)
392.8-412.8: 27.1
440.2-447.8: 25.9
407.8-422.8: 26.8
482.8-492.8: 26.1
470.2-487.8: 27.9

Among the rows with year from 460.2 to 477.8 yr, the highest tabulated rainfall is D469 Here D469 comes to 28.2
